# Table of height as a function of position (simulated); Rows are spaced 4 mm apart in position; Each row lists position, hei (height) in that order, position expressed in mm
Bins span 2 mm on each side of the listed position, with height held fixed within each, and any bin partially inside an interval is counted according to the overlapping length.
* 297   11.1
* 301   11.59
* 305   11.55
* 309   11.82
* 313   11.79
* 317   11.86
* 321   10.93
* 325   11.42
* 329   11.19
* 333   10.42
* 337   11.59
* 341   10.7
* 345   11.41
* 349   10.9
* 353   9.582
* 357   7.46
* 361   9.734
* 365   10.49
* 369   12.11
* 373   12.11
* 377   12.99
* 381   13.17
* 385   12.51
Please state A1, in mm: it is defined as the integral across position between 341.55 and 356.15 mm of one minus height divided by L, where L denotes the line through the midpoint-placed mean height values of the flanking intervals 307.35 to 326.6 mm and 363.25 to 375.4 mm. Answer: 1.5 mm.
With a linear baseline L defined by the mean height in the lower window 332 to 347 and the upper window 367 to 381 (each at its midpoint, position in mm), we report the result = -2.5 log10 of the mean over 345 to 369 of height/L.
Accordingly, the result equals 0.18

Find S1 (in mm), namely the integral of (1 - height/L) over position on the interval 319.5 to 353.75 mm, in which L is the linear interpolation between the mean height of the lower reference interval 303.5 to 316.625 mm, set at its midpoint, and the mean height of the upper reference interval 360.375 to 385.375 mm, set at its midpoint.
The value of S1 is 2.5 mm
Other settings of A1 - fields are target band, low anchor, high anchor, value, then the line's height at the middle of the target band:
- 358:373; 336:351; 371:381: 1.8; 12.2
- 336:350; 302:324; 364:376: 0.7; 11.7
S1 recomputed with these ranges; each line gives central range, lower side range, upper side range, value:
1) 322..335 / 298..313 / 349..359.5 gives -0.7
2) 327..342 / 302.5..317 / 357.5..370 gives 0.1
